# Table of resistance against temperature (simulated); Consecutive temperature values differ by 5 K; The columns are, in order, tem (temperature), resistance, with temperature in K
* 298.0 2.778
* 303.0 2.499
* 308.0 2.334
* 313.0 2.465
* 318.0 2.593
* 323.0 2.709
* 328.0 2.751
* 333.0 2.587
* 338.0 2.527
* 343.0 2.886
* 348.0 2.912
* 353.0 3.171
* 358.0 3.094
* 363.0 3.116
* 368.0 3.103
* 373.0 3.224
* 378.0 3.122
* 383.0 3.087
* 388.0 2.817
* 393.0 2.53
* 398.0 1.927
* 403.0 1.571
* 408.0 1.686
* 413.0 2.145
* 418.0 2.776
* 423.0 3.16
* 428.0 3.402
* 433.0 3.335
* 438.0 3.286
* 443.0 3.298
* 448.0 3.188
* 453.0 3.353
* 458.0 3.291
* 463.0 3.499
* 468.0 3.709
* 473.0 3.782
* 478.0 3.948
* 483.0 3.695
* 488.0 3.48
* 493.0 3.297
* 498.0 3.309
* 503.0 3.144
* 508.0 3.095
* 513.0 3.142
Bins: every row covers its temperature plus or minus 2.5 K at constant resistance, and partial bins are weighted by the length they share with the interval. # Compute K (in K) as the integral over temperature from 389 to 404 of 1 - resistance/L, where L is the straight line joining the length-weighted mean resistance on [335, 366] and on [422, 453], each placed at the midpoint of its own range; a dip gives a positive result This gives 4.76 K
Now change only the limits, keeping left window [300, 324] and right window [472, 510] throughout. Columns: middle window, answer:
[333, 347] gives -0.2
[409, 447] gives 1.5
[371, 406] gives 3.8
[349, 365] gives -2.1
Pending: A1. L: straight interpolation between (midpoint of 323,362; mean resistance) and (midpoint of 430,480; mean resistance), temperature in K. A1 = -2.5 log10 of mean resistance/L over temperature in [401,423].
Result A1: 0.43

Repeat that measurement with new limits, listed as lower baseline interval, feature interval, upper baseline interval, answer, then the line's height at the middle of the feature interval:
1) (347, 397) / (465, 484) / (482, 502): -0.134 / 3.34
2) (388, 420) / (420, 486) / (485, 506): -0.241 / 2.77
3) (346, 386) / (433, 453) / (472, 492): 0.068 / 3.49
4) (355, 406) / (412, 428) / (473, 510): 0.056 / 3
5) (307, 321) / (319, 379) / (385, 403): -0.207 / 2.42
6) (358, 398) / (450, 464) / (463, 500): 0.026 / 3.44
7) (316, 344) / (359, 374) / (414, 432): -0.116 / 2.82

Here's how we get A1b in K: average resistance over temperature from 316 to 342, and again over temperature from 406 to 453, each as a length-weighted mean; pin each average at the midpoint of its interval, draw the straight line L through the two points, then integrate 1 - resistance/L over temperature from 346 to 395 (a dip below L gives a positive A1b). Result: -4.4 K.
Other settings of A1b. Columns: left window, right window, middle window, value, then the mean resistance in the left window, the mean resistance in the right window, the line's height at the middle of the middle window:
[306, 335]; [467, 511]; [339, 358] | -1.65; 2.58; 3.48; 2.73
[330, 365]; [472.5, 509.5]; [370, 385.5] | -0.67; 2.89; 3.46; 3.01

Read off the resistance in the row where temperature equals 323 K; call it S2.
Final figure 2.709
